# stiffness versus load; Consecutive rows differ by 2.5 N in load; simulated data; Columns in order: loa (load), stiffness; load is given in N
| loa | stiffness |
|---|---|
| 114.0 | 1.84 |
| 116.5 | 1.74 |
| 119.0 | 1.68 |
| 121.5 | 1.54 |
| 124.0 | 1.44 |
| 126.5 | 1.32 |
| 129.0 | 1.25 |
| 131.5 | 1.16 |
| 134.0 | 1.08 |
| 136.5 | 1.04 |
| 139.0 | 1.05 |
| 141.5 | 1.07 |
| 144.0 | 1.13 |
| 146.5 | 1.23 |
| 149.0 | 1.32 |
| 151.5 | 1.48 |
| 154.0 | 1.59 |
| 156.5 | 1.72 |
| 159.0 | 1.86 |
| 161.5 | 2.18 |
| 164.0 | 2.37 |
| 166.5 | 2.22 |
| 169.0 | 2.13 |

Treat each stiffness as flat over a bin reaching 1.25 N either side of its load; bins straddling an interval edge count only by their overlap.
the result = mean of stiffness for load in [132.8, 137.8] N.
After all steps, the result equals 1.06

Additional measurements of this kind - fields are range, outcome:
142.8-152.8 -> 1.29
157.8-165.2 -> 2.14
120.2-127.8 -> 1.43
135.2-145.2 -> 1.07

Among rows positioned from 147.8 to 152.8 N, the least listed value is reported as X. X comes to 1.32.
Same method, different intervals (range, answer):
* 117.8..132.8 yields 1.16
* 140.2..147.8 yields 1.07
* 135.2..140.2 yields 1.04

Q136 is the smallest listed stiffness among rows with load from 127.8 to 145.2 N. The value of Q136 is 1.04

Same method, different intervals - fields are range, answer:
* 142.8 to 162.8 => 1.13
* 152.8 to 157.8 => 1.59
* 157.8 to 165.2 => 1.86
